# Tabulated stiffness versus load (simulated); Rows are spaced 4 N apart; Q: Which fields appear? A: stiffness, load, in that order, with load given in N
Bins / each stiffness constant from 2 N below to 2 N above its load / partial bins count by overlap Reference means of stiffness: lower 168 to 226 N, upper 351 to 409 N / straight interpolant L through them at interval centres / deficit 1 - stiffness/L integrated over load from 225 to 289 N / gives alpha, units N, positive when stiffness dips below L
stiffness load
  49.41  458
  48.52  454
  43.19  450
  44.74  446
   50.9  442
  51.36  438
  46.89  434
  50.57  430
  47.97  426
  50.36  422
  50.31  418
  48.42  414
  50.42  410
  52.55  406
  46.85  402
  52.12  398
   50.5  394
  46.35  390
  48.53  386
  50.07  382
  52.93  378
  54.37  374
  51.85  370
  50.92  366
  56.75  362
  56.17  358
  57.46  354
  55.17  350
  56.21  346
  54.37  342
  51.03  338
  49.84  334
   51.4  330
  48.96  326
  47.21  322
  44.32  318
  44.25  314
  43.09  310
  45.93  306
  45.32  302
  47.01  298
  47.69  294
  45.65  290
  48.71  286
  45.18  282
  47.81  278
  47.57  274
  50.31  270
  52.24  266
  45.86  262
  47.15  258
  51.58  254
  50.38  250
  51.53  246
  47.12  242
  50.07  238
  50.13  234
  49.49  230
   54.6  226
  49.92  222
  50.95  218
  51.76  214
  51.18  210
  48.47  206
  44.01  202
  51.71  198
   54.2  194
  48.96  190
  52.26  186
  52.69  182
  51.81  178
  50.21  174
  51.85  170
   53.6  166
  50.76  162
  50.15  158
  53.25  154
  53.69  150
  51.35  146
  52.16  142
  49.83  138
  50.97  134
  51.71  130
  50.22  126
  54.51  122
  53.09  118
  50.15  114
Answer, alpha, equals 2.5 N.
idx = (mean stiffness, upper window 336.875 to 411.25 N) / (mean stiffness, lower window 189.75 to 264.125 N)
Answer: 1.05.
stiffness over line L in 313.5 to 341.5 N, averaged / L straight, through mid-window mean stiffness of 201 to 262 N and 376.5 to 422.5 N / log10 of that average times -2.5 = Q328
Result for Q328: 0.03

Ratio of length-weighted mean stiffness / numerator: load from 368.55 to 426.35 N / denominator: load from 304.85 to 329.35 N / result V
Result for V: 1.09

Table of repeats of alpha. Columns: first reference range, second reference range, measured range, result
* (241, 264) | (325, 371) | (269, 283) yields 0.7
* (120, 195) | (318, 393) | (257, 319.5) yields 6.2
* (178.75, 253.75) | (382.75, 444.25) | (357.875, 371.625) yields -1.1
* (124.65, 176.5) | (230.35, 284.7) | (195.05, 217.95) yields 0.2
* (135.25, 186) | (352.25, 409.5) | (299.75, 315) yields 2.1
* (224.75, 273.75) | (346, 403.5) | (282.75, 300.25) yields 1.2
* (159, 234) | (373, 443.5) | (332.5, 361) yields -2.4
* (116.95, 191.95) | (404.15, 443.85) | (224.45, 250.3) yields 0.4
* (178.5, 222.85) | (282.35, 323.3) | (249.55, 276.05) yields -0.8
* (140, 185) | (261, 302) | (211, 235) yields -0.7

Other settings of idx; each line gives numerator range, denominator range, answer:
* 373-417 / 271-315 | 1.08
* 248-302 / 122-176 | 0.93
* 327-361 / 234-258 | 1.08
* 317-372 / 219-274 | 1.05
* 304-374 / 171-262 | 1.01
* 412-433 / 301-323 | 1.10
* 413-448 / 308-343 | 1.02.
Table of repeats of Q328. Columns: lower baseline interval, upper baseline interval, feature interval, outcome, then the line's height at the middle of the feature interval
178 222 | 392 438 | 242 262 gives 0.02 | 50.4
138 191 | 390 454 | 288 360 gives 0.01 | 50.1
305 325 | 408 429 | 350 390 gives -0.12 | 47.5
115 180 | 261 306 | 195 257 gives -0.02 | 49.3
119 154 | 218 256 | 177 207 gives 0.01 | 51.2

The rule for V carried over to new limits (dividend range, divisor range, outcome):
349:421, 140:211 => 1.01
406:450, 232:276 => 0.99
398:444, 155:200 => 0.96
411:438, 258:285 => 1.02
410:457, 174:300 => 0.98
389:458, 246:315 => 1.03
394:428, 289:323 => 1.10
